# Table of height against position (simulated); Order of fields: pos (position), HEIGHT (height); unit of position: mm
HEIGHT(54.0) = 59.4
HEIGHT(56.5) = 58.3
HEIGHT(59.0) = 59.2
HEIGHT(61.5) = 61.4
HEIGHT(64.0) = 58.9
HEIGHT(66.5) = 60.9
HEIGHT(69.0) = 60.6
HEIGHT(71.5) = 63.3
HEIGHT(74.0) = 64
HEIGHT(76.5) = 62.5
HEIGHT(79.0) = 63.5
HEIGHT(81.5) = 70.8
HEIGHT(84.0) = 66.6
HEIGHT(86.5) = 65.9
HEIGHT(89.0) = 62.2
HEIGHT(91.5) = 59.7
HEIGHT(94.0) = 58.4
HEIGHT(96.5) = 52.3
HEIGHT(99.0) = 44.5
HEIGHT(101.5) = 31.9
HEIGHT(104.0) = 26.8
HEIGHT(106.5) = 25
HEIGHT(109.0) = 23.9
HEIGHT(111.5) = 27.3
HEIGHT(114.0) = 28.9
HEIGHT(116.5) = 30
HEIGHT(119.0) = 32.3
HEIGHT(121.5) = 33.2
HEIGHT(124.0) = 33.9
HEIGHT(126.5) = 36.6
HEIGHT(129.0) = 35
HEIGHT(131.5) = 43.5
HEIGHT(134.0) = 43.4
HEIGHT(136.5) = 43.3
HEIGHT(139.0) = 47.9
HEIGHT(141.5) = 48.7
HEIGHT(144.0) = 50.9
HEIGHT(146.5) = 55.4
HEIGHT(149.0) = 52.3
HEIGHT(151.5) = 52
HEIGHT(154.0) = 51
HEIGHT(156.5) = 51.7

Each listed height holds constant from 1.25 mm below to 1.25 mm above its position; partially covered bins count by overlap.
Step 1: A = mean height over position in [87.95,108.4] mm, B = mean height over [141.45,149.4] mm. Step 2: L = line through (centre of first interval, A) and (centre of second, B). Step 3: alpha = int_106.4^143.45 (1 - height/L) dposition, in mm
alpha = 9.8 mm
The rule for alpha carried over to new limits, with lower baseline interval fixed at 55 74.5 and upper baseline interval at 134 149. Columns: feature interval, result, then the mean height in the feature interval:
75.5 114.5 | 5.64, 48.4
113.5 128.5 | 5.55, 32.8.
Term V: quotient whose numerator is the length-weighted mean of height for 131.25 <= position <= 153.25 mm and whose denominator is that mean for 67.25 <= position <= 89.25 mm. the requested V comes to 0.76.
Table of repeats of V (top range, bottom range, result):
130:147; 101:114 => 1.75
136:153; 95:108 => 1.39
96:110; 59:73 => 0.55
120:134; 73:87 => 0.56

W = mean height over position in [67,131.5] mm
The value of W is 46.5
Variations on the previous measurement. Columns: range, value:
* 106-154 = 39.7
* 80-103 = 56.7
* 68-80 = 62.8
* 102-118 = 27.3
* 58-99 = 61.4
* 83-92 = 63.8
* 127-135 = 40.2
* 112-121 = 30.4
